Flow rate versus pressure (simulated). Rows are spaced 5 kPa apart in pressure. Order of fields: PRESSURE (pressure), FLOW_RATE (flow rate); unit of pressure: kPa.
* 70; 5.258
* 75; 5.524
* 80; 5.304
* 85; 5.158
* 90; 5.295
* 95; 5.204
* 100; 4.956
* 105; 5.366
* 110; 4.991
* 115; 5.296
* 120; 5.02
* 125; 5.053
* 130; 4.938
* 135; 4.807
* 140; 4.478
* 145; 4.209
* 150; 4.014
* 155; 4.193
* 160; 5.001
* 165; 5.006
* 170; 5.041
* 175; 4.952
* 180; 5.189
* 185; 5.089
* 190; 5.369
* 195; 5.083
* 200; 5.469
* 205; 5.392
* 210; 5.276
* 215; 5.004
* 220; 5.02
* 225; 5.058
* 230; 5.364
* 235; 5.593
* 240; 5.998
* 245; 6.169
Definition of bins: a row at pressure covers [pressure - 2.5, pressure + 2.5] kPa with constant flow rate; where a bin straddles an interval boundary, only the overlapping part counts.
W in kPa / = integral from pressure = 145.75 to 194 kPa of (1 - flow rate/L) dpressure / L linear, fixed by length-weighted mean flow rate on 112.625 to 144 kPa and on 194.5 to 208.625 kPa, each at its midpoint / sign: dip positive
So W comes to 2.8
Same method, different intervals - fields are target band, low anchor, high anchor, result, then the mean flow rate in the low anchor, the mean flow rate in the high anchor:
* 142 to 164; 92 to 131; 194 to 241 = 3.35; 5.11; 5.31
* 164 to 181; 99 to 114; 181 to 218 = 0.55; 5.14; 5.24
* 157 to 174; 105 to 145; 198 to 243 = 0.41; 4.92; 5.36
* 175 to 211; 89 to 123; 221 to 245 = 1.17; 5.15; 5.54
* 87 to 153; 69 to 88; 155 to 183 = 3.41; 5.31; 4.96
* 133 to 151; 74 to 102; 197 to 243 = 3.02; 5.23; 5.36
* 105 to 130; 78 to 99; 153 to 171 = -0.23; 5.22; 4.81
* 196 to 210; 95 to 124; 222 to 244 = 0.19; 5.13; 5.54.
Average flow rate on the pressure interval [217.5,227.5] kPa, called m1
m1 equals 5.04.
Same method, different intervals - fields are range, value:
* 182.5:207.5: 5.28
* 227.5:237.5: 5.48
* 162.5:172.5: 5.02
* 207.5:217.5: 5.14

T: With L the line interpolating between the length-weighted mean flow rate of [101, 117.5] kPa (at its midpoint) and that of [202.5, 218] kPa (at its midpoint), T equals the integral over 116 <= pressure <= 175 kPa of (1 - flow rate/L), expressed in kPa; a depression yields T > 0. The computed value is 5.35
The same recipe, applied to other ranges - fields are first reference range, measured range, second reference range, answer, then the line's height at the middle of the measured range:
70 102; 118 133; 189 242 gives 0.78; 5.27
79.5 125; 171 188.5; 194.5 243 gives 0.64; 5.28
